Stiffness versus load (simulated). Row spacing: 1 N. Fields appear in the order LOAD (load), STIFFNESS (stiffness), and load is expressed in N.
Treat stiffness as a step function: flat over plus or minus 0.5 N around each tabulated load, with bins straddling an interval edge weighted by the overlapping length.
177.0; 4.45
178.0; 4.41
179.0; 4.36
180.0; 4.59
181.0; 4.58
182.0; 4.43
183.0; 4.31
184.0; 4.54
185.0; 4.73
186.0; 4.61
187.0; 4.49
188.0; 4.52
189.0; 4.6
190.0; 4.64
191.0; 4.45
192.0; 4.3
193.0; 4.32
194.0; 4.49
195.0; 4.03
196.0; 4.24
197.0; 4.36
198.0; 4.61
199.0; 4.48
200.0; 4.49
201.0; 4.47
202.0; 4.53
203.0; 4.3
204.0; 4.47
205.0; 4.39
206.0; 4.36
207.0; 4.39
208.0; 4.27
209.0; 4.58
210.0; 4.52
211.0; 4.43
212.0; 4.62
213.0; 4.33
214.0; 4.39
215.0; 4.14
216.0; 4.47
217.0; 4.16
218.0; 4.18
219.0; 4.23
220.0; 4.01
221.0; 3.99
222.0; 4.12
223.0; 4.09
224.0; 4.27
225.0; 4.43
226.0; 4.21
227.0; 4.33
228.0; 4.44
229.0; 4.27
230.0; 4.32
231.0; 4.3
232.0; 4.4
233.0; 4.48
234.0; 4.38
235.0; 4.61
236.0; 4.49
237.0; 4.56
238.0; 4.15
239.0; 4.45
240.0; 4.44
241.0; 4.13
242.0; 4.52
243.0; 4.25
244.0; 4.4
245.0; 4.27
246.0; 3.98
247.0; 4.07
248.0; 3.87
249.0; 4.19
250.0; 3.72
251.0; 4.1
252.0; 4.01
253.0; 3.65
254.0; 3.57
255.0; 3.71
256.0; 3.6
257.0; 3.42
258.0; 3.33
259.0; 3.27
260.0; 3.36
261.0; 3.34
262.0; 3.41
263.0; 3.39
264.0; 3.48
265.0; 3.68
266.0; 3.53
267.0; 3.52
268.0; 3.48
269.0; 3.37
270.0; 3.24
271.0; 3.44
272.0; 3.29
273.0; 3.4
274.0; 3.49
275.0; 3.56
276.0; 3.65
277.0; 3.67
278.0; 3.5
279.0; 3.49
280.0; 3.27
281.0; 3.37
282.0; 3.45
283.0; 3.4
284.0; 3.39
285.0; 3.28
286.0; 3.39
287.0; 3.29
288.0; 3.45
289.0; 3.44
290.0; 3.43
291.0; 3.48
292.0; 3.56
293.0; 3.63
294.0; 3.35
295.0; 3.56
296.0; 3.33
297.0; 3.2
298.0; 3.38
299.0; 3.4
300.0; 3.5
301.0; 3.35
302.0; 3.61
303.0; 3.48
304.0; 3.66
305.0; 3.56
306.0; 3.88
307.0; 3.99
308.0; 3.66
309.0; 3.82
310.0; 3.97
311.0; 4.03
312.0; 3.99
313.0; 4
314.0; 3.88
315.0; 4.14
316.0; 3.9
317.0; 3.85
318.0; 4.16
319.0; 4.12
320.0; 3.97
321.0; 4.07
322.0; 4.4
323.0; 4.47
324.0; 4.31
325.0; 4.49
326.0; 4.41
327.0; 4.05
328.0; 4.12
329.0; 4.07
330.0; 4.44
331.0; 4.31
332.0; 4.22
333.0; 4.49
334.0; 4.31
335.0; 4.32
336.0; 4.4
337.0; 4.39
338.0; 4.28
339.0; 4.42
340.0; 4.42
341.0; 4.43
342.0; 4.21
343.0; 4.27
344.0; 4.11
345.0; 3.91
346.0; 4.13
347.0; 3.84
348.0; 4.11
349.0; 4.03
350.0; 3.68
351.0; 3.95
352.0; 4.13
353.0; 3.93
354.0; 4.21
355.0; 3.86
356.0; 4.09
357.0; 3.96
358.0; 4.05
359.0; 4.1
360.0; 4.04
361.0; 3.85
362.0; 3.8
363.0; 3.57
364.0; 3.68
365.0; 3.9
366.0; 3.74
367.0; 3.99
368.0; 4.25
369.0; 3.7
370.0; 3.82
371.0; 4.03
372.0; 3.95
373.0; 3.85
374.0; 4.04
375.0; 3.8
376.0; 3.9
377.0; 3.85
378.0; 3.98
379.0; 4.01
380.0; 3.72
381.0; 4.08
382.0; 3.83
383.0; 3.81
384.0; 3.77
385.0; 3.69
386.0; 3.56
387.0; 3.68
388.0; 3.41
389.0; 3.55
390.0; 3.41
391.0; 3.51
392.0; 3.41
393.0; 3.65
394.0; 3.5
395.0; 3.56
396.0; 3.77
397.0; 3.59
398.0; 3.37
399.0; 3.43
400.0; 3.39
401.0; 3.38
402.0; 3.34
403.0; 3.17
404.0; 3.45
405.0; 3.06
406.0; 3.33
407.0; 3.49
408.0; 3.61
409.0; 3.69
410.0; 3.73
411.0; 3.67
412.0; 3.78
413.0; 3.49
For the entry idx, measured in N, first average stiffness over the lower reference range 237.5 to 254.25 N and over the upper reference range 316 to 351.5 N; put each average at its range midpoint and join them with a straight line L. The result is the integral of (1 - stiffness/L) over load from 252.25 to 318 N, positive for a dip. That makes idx 9.57 N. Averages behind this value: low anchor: 4.11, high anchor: 4.2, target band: 3.55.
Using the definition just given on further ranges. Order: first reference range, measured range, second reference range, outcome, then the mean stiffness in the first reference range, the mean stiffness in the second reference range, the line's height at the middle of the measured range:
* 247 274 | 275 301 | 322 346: 2.7 N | 3.56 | 4.3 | 3.84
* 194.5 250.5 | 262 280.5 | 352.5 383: 3.2 N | 4.31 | 3.92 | 4.18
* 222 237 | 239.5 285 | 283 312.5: 3.7 N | 4.36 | 3.55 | 3.97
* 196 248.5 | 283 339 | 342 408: 1.9 N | 4.33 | 3.77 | 4.01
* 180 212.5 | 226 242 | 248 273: -1.9 N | 4.46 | 3.55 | 3.92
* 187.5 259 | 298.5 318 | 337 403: 1.1 N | 4.25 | 3.85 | 4.02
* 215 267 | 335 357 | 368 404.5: -2.1 N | 4.04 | 3.67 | 3.77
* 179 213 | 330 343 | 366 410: -1.6 N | 4.46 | 3.66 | 3.87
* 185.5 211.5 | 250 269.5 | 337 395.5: 3.2 N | 4.44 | 3.9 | 4.24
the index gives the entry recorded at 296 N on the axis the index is 3.33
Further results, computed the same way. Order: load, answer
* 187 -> 4.49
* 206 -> 4.36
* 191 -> 4.45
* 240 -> 4.44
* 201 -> 4.47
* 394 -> 3.5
